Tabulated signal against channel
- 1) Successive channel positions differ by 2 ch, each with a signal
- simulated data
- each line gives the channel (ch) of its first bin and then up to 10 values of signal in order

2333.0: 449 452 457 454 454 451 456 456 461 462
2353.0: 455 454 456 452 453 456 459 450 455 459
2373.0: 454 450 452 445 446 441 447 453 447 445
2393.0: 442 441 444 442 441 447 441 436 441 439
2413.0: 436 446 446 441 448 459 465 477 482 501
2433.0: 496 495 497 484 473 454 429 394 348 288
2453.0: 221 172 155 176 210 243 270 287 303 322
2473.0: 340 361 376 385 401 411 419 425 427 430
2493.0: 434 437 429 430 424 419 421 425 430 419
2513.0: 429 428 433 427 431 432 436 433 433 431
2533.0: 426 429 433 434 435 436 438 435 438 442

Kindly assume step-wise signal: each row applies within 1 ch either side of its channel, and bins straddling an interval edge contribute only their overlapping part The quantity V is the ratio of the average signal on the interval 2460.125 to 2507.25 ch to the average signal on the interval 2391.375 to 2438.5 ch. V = 0.8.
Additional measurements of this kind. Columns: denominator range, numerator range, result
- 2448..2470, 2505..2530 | 1.77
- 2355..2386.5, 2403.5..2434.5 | 1.01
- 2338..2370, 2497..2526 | 0.94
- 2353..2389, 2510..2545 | 0.95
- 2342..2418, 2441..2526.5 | 0.83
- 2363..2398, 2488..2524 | 0.95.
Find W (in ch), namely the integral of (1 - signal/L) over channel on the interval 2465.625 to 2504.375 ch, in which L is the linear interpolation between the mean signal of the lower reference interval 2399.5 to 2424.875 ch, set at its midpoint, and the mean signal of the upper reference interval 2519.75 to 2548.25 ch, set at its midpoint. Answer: 4.0 ch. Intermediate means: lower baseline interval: 444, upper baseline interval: 433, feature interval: 392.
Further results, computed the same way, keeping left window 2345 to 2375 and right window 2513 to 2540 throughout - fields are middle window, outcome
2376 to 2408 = 0.5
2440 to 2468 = 9.4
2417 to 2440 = -1.5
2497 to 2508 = 0.3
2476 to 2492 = 1.0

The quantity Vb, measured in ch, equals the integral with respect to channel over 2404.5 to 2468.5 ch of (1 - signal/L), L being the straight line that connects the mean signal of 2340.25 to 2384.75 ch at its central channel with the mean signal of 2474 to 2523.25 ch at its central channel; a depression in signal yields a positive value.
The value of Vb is 7.0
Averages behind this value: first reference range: 453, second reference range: 419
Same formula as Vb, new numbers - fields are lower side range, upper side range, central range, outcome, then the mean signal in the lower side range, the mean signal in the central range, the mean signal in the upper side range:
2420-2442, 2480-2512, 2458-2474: 6.4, 480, 269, 424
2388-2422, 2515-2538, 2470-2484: 2.1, 443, 371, 431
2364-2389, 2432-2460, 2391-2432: -4.5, 451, 451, 363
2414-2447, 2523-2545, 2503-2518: 0.5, 466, 426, 433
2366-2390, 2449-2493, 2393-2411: -1.1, 450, 442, 319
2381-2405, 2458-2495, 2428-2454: -2.5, 444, 428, 348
